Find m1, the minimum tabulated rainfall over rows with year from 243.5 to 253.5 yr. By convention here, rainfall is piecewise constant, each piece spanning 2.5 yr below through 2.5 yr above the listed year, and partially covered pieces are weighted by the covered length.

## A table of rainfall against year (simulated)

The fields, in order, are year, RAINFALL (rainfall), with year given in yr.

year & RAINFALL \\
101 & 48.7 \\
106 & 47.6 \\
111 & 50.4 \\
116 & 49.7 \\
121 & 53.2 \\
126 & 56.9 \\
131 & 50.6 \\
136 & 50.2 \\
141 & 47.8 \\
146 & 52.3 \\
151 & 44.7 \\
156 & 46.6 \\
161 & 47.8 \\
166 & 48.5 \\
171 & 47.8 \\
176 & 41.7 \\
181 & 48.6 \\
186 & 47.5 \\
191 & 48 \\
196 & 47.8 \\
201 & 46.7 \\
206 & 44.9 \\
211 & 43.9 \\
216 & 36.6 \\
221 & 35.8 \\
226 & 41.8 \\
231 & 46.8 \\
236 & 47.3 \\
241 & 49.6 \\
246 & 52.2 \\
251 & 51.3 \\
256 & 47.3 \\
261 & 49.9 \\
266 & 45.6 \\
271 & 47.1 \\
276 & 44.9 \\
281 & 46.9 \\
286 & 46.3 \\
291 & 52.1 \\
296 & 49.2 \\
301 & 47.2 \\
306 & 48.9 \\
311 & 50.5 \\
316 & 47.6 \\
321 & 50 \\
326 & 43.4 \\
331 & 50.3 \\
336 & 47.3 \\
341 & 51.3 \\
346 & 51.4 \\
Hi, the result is 51.3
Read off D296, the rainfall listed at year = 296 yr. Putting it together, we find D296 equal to 49.2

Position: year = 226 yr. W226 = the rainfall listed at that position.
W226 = 41.8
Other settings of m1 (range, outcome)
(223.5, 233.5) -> 41.8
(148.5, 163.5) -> 44.7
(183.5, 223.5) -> 35.8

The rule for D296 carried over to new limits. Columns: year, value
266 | 45.6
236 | 47.3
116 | 49.7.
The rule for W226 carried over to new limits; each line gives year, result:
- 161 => 47.8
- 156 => 46.6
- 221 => 35.8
